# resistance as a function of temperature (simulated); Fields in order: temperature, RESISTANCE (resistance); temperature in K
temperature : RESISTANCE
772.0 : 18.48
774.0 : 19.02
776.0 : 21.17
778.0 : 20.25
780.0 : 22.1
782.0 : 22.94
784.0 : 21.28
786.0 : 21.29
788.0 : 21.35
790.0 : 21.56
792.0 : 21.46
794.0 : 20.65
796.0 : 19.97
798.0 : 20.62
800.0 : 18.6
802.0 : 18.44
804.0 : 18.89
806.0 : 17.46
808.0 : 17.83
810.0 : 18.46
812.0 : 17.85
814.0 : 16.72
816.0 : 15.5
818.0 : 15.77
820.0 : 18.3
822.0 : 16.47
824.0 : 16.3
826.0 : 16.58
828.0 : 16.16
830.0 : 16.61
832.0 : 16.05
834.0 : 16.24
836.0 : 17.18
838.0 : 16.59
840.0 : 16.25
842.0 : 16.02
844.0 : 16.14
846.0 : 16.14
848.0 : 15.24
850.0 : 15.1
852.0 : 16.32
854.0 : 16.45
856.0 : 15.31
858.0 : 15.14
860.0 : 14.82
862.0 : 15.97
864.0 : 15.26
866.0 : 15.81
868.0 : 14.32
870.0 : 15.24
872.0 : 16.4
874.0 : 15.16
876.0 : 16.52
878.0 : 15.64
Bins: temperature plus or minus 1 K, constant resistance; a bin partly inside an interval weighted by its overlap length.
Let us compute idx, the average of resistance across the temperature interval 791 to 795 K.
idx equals 21.1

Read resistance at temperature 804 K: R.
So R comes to 18.89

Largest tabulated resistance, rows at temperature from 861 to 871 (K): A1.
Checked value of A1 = 15.97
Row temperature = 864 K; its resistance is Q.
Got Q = 15.26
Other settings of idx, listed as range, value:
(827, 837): 16.4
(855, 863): 15.3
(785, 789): 21.3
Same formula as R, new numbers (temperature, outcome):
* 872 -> 16.4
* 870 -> 15.24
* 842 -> 16.02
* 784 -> 21.28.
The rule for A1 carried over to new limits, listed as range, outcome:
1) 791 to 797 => 21.46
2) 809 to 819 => 18.46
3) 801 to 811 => 18.89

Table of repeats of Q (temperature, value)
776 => 21.17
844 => 16.14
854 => 16.45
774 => 19.02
